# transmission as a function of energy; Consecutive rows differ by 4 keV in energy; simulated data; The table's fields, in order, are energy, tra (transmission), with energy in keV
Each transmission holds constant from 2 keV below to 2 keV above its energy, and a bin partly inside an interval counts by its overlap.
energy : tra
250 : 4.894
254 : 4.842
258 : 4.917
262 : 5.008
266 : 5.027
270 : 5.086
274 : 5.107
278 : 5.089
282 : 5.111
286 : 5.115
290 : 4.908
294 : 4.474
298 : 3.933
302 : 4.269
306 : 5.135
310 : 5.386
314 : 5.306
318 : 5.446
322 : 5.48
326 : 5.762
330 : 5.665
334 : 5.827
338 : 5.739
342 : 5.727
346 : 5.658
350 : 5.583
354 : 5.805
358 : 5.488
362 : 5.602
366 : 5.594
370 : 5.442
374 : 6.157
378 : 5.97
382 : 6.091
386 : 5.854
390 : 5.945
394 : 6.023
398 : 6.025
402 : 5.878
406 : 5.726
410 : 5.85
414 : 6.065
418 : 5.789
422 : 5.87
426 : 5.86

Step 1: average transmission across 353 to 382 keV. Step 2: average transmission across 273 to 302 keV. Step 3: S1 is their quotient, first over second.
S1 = 1.2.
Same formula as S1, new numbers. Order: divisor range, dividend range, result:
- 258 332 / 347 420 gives 1.15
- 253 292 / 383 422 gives 1.18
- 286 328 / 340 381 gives 1.14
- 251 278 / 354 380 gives 1.14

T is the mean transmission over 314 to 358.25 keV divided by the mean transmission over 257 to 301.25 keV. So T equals 1.16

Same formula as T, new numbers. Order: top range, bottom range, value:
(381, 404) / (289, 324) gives 1.21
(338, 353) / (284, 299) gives 1.22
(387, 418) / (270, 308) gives 1.23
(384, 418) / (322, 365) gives 1.04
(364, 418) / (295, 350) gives 1.11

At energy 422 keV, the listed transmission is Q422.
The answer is 5.87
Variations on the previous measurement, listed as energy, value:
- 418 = 5.789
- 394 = 6.023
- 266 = 5.027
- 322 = 5.48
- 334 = 5.827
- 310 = 5.386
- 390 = 5.945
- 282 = 5.111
